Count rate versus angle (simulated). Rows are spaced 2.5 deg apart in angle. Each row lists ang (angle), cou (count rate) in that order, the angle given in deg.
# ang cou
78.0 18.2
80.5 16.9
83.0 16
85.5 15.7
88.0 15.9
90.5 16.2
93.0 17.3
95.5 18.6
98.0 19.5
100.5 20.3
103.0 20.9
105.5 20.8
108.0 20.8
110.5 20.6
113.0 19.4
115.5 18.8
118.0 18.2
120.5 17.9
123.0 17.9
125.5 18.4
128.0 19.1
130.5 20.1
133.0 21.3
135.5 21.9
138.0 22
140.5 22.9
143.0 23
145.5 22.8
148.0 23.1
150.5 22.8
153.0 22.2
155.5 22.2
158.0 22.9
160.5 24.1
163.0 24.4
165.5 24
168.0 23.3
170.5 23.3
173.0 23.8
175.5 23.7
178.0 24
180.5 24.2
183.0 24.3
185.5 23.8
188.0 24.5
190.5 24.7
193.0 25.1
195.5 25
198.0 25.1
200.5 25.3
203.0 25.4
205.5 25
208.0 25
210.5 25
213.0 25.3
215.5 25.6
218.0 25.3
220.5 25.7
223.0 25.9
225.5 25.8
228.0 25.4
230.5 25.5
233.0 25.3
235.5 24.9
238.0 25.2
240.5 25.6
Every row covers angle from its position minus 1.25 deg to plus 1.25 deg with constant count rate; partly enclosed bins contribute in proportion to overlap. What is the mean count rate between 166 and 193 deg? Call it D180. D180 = 24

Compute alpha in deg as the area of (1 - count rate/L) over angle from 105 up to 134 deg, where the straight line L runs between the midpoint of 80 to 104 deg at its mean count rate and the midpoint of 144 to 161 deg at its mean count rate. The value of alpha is 0.89 deg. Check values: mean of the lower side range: 17.7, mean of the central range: 19.4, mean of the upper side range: 22.8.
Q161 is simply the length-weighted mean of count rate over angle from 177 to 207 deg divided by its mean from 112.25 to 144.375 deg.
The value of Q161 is 1.23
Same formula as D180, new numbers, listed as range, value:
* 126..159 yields 21.9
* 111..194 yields 22.2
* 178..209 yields 24.8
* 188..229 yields 25.3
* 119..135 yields 19.2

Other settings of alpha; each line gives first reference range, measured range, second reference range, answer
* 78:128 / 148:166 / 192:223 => -1.0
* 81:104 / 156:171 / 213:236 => -1.2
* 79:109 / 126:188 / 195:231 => -2.4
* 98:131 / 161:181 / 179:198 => -0.4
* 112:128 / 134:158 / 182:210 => -2.2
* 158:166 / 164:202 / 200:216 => 0.4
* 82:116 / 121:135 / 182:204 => 0.8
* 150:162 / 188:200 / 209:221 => -0.2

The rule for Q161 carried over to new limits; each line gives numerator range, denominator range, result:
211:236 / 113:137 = 1.32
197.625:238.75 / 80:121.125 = 1.37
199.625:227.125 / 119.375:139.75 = 1.28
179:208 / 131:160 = 1.10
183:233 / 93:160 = 1.22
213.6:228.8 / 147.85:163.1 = 1.11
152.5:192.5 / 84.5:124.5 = 1.27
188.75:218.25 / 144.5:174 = 1.08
